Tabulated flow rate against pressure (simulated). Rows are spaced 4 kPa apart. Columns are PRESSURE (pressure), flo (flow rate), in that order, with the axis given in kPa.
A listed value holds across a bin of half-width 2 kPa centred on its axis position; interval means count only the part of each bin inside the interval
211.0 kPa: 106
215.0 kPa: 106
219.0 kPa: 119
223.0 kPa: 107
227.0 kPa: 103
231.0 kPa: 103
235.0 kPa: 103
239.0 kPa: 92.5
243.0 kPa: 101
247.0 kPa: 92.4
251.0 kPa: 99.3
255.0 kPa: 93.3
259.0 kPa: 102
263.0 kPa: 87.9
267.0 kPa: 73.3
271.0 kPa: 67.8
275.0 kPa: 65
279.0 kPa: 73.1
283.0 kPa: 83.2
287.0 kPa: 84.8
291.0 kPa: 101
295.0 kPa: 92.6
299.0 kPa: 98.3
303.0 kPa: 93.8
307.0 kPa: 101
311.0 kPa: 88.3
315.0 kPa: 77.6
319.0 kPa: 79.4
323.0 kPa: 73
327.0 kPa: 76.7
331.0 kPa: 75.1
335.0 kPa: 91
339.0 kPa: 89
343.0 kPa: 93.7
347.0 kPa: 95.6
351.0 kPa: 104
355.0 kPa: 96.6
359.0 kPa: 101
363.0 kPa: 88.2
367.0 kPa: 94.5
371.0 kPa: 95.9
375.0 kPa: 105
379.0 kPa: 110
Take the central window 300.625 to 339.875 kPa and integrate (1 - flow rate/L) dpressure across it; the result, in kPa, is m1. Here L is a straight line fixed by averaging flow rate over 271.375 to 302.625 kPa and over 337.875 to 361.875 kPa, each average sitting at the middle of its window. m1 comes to 2.8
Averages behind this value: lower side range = 84.9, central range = 84.5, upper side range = 96.6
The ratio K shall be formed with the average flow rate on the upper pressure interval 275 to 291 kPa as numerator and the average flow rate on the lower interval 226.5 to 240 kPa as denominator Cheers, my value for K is 0.8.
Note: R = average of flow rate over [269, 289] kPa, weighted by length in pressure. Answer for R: 74.8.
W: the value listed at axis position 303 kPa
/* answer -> 93.8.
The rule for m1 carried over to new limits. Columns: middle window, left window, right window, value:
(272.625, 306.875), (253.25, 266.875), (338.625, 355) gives 2.3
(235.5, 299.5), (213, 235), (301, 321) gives 6.2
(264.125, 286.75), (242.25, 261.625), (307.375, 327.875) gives 4.3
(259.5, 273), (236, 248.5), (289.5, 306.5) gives 2.4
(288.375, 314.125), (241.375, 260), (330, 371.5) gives 0.2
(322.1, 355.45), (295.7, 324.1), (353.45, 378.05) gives 1.7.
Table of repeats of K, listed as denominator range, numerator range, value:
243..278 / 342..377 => 1.14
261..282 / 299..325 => 1.17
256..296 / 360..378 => 1.17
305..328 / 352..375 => 1.16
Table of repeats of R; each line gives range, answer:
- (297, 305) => 96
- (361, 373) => 92.9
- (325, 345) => 85.1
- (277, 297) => 86.9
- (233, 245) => 98.8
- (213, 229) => 109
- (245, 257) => 95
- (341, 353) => 97.8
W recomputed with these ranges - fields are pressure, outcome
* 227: 103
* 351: 104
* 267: 73.3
